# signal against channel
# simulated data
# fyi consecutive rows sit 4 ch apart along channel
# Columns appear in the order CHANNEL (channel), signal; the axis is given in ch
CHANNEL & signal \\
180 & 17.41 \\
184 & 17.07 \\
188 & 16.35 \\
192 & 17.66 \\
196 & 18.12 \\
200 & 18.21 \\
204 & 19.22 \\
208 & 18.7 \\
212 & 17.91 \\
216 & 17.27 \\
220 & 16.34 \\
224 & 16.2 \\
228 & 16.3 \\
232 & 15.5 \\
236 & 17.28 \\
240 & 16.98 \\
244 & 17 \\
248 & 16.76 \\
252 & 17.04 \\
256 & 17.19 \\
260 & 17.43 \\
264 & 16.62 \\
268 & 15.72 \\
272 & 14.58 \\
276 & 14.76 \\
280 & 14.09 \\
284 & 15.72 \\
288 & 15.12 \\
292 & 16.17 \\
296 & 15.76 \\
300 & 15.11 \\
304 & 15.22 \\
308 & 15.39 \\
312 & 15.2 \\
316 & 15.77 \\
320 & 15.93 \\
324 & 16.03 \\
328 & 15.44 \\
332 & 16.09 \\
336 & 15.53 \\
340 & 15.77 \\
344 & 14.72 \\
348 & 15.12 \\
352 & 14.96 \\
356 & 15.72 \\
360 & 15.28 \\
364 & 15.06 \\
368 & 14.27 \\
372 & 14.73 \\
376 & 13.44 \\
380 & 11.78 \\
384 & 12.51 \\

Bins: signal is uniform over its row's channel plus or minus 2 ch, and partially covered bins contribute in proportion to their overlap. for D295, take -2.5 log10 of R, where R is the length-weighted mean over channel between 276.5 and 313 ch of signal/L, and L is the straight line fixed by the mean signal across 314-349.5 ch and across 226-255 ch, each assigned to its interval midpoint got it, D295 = 0.05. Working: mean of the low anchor 16.7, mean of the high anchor 15.6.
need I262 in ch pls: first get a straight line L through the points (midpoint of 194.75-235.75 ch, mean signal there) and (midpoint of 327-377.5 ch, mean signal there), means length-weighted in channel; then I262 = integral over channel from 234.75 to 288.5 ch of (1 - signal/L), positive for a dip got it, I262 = 1.4 ch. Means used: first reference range 17.4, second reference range 15.1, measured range 16.2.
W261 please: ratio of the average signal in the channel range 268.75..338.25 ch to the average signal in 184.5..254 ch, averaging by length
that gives 0.9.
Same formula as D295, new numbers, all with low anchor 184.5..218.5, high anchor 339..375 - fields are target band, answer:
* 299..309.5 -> 0.051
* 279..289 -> 0.090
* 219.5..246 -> 0.049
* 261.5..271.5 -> 0.045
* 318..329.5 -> -0.014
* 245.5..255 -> 0.002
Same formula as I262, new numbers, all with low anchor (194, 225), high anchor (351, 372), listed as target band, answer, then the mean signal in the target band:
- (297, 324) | 0.8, 15.5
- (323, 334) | -0.1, 15.8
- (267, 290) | 2.2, 15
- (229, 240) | 0.5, 16.5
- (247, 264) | -0.1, 17.1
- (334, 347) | 0.1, 15.3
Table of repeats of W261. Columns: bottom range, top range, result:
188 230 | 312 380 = 0.86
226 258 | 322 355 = 0.92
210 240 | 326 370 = 0.91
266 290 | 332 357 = 1.02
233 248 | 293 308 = 0.91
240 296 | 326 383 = 0.92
